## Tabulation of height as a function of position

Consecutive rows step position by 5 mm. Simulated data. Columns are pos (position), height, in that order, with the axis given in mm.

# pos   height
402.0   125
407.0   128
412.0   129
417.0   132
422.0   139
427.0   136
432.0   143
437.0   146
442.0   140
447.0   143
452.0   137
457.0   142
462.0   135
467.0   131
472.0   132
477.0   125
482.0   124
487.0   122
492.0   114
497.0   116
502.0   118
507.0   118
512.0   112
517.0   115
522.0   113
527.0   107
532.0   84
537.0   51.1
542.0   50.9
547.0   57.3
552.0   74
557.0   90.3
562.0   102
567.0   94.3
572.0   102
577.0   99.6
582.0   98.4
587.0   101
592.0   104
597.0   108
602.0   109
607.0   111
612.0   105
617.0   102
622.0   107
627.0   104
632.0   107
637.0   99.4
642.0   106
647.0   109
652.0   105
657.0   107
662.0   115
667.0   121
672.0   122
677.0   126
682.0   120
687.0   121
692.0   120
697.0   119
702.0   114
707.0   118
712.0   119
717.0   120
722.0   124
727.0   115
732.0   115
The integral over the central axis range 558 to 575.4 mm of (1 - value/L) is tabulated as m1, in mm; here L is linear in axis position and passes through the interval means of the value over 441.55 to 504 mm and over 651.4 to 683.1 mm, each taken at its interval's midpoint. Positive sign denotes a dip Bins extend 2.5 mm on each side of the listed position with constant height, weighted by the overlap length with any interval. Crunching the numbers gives 3.5 mm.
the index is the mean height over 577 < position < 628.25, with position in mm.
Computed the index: 105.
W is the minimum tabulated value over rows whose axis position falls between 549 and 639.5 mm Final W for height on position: 74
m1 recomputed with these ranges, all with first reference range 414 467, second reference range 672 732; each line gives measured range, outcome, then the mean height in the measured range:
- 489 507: 2.4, 116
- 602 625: 3.6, 106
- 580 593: 2.8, 101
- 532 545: 7.3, 57.6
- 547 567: 6.9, 85.5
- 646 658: 1.6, 107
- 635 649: 2.2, 105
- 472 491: 1.7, 124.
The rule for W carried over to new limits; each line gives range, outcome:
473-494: 114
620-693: 99.4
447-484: 124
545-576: 57.3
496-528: 107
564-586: 94.3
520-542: 50.9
